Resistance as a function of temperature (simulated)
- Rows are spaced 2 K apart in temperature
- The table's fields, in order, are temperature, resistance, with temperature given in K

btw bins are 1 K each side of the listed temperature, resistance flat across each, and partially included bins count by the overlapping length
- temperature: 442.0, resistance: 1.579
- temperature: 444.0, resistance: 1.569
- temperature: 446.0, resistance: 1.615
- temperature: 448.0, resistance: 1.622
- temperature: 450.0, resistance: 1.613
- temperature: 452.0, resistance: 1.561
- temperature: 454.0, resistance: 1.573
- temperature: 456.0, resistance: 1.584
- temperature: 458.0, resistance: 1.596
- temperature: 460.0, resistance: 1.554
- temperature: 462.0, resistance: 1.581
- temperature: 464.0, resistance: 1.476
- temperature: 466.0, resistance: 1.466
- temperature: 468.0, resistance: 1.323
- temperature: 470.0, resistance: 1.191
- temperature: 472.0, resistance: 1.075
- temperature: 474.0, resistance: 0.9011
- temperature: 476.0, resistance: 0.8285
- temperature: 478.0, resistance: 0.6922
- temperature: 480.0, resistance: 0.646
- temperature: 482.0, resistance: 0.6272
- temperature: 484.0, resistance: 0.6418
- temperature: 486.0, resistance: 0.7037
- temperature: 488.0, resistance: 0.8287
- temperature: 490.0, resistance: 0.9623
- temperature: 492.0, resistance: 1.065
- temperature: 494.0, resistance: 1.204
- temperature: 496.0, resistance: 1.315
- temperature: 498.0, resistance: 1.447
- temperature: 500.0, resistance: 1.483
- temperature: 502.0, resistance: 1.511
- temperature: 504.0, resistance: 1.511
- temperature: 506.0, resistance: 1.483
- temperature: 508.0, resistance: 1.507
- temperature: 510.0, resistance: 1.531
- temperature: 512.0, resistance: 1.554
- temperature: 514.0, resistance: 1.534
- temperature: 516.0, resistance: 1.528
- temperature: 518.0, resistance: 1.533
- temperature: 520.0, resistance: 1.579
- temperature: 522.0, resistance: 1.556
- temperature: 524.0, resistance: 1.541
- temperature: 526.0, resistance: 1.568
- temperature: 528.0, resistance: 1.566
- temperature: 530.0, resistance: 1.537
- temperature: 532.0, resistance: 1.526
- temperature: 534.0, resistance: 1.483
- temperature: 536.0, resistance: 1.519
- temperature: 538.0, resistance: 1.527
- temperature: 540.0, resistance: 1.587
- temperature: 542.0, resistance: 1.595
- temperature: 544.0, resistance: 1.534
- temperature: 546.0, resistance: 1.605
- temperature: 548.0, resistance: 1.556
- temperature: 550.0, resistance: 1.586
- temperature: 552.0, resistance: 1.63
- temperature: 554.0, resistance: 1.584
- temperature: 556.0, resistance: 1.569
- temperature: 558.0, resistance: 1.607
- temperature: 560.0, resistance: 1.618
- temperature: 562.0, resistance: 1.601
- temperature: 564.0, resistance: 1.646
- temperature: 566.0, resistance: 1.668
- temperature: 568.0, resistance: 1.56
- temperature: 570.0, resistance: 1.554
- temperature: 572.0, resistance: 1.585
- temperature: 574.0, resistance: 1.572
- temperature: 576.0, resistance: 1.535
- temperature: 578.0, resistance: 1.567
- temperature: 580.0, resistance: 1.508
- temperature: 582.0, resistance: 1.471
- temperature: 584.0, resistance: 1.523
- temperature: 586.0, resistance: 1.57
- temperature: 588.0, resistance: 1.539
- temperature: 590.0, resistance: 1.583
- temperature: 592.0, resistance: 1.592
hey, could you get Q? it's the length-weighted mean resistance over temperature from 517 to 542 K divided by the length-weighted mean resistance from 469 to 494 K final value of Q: 1.79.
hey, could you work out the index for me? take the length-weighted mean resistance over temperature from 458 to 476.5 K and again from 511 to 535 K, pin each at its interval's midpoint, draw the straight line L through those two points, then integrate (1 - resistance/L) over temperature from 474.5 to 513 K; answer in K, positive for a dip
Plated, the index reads 8.0 K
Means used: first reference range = 1.3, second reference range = 1.54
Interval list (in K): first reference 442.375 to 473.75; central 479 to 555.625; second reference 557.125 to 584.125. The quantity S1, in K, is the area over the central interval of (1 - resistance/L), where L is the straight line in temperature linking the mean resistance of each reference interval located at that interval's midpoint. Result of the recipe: 7.2 K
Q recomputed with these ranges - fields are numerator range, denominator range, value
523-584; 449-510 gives 1.27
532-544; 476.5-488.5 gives 2.23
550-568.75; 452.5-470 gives 1.07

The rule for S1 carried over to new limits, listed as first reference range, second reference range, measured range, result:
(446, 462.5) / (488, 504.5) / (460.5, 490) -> 9.0 K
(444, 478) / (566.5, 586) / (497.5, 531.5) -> -1.5 K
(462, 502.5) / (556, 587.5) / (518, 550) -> -4.5 K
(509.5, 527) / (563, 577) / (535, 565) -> -0.2 K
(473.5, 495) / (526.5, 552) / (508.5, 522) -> -3.4 K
